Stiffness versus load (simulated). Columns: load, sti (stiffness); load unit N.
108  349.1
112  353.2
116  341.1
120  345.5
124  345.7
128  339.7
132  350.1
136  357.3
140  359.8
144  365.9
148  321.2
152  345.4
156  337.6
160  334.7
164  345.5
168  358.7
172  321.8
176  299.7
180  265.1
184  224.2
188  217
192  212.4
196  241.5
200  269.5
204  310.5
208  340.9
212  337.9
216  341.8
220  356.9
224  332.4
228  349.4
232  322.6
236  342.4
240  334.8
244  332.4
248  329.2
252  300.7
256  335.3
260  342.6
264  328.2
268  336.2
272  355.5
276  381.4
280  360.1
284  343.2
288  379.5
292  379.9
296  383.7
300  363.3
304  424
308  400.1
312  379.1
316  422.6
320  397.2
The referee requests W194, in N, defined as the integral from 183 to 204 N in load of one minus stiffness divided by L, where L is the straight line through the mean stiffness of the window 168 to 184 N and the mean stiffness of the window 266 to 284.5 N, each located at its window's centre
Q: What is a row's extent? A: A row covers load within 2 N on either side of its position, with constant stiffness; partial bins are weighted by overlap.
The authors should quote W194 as 4.5 N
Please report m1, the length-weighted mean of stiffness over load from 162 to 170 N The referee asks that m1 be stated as 352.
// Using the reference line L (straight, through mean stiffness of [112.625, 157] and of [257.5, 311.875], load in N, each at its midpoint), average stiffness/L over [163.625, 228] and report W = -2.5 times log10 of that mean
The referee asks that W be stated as 0.188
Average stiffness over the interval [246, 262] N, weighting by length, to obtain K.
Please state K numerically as 327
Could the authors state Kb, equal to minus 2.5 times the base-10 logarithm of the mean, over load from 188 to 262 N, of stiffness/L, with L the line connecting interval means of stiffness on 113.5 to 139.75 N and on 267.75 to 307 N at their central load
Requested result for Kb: 0.15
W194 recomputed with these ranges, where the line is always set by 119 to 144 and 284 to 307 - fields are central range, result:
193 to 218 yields 4.3 N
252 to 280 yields 2.5 N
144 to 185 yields 4.3 N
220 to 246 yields 2.3 N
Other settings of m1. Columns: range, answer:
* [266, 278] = 358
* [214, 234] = 341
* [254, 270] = 336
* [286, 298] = 381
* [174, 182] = 282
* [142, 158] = 343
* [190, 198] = 227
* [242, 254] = 321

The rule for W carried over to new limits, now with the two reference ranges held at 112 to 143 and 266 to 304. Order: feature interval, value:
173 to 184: 0.277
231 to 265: 0.105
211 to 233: 0.060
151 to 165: 0.040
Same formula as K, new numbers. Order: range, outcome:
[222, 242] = 336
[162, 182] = 318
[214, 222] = 349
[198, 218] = 320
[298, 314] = 392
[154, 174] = 340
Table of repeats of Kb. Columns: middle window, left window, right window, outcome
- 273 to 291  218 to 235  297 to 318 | 0.04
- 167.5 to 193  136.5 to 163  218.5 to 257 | 0.26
